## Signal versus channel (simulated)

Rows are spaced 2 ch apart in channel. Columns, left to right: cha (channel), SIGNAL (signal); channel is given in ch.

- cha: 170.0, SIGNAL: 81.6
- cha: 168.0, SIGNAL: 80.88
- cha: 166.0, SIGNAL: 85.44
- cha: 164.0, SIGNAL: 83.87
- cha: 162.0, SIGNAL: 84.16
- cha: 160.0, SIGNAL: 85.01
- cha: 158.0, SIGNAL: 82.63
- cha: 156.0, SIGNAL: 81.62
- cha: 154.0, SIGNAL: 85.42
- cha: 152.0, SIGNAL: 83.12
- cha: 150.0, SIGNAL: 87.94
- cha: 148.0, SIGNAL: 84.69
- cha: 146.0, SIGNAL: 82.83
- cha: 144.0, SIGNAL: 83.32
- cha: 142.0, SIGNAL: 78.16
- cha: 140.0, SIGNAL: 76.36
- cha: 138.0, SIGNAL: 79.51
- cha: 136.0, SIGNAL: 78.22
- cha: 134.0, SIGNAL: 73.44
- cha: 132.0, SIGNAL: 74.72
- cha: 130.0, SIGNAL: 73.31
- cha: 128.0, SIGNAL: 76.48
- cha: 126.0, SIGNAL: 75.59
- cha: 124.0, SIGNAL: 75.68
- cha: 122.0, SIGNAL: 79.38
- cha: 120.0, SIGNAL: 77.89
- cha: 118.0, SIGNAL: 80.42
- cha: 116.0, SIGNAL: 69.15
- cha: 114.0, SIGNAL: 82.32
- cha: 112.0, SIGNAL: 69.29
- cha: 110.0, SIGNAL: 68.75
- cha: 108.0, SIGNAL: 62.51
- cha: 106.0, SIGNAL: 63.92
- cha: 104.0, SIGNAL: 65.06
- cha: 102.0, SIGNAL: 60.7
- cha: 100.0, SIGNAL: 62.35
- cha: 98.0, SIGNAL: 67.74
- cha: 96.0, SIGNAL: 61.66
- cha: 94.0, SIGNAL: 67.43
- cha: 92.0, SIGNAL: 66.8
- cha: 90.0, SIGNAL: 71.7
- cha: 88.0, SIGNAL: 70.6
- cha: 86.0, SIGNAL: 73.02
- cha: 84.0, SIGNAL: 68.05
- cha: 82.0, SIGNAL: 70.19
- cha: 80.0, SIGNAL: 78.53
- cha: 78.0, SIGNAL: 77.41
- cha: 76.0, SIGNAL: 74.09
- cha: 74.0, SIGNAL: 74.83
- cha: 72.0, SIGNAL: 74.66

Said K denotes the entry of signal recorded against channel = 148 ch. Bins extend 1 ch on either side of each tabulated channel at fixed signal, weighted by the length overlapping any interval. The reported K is 84.69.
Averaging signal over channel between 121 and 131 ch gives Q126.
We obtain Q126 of 76.1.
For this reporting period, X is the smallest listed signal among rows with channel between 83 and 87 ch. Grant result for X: 68.05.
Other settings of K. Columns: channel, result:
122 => 79.38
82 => 70.19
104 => 65.06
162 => 84.16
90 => 71.7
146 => 82.83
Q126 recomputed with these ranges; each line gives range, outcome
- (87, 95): 69.1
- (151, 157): 83.4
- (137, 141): 77.9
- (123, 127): 75.6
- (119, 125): 77.6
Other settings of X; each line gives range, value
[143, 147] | 82.83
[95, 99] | 61.66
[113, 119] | 69.15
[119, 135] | 73.31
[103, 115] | 62.51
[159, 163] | 84.16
